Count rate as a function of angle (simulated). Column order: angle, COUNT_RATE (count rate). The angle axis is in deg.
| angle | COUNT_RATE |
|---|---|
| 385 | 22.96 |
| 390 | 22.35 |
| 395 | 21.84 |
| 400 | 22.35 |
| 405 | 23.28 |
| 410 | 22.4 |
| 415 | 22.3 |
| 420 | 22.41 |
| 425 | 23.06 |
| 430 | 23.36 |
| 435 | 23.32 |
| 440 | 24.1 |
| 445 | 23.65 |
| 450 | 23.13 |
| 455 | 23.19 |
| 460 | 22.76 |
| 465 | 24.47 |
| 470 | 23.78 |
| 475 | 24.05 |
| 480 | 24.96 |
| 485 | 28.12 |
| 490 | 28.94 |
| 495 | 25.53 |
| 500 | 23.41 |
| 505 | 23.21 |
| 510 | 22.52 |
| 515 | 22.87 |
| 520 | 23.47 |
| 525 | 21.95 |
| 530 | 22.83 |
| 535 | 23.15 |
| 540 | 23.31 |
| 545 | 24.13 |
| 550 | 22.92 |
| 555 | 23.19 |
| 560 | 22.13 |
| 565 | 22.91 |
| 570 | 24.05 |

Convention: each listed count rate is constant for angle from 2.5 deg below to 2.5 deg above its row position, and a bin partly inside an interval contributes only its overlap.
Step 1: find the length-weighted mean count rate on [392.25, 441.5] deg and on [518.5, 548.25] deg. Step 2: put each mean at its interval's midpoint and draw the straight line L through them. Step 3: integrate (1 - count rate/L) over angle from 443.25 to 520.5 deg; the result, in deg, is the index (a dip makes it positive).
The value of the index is -4.3 deg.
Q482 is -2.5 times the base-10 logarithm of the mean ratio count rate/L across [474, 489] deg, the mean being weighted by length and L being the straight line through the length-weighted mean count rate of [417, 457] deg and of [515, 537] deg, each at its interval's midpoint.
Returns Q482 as -0.139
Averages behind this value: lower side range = 23.3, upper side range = 22.8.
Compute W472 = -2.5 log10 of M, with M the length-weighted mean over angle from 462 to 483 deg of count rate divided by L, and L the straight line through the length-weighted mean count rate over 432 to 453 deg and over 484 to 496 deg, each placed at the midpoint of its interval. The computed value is 0.08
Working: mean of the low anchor 23.5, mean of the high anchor 27.7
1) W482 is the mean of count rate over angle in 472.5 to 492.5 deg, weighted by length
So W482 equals 26.5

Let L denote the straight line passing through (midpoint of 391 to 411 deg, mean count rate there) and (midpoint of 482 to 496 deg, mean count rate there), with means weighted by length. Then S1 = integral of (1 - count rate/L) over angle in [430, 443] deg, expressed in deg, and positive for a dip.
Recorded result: 0.5 deg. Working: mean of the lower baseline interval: 22.5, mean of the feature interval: 23.6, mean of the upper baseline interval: 27.7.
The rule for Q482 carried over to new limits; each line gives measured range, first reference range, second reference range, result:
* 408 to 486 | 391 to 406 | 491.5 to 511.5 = -0.021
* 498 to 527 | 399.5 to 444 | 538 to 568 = 0.008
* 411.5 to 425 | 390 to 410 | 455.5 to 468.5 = 0.014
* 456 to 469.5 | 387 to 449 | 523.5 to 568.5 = -0.032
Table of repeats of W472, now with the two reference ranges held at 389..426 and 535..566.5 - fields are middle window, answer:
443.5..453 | -0.03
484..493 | -0.24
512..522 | -0.01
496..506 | -0.04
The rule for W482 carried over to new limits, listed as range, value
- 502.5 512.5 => 22.9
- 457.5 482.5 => 24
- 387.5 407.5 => 22.5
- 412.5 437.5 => 22.9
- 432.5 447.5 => 23.7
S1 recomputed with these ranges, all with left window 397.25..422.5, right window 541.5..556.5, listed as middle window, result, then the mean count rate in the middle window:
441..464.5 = -0.6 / 23.4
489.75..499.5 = -1.3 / 26.1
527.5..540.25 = 0.1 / 23.1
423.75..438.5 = -0.4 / 23.3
